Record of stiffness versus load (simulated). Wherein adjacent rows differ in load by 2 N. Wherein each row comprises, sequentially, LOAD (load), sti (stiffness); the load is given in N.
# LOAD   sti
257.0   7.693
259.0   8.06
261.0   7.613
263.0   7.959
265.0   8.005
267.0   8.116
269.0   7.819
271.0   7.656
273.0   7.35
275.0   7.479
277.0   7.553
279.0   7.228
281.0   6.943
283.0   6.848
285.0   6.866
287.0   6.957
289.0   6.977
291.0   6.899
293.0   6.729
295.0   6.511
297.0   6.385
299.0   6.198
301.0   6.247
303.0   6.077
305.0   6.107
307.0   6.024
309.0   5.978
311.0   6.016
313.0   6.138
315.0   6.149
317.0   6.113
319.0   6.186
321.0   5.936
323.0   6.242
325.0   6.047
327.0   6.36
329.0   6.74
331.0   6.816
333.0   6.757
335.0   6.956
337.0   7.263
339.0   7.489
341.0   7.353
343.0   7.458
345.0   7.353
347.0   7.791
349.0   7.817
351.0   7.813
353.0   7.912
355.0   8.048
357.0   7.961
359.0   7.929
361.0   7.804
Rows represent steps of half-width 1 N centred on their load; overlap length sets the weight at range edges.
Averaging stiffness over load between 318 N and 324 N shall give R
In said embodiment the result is 6.12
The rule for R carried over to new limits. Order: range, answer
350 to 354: 7.86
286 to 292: 6.94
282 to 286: 6.86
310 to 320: 6.12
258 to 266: 7.91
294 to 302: 6.34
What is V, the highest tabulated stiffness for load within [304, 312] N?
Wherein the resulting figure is 6.107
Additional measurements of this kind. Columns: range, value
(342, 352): 7.817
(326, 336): 6.956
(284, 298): 6.977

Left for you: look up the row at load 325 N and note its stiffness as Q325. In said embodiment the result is 6.047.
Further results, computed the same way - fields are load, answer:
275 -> 7.479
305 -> 6.107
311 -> 6.016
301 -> 6.247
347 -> 7.791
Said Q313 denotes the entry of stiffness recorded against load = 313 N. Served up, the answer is 6.138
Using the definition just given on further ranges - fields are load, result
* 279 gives 7.228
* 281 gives 6.943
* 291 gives 6.899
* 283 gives 6.848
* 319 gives 6.186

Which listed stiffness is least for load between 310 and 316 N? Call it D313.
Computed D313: 6.016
